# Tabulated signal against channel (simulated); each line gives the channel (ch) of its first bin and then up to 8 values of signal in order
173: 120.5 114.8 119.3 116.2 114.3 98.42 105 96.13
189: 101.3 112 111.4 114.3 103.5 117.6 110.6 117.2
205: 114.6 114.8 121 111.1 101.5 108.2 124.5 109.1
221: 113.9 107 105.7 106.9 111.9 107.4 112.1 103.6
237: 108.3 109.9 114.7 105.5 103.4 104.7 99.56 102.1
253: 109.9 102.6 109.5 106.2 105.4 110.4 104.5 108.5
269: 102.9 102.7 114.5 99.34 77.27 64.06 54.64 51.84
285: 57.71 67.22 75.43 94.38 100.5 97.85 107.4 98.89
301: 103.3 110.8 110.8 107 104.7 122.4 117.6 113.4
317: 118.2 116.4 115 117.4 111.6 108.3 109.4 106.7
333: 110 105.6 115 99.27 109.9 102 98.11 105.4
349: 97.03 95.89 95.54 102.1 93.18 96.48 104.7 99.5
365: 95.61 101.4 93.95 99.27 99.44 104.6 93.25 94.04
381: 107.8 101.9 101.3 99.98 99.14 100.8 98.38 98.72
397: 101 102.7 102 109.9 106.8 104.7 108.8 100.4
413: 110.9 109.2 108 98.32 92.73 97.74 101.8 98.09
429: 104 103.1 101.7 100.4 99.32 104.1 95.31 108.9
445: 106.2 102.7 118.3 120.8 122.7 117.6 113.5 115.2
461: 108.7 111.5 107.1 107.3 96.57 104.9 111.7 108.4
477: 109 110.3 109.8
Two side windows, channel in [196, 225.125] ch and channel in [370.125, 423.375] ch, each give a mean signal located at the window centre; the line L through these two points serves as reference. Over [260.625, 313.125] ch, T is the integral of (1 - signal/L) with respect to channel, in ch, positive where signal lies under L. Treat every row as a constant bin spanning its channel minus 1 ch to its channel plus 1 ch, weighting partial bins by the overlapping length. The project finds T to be 6.42 ch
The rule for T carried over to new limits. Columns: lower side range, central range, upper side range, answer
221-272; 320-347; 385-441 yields -1.0 ch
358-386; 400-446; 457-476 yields 0.5 ch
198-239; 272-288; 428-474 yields 5.4 ch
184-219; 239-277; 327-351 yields 1.1 ch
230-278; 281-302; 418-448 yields 4.1 ch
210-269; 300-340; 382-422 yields -2.2 ch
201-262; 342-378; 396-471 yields 2.8 ch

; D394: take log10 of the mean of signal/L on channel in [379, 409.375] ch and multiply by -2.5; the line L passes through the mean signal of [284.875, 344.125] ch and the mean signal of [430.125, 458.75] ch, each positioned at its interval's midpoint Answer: 0.05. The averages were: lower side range 105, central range 103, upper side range 108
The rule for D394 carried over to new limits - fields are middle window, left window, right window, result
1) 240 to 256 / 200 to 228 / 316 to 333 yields 0.068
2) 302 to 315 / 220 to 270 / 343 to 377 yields -0.099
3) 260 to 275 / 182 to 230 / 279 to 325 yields -0.045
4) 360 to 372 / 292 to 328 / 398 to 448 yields 0.080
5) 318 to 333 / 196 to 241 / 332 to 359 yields -0.086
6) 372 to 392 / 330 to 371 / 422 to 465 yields 0.033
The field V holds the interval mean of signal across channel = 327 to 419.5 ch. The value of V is 102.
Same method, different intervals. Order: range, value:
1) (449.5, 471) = 112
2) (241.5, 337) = 101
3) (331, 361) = 102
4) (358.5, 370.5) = 98.7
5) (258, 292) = 88.1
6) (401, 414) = 107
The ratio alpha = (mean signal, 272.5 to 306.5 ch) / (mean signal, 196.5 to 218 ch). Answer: 0.77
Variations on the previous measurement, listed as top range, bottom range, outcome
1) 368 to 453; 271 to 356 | 1.03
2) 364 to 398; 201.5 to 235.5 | 0.89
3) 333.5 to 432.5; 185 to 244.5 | 0.92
